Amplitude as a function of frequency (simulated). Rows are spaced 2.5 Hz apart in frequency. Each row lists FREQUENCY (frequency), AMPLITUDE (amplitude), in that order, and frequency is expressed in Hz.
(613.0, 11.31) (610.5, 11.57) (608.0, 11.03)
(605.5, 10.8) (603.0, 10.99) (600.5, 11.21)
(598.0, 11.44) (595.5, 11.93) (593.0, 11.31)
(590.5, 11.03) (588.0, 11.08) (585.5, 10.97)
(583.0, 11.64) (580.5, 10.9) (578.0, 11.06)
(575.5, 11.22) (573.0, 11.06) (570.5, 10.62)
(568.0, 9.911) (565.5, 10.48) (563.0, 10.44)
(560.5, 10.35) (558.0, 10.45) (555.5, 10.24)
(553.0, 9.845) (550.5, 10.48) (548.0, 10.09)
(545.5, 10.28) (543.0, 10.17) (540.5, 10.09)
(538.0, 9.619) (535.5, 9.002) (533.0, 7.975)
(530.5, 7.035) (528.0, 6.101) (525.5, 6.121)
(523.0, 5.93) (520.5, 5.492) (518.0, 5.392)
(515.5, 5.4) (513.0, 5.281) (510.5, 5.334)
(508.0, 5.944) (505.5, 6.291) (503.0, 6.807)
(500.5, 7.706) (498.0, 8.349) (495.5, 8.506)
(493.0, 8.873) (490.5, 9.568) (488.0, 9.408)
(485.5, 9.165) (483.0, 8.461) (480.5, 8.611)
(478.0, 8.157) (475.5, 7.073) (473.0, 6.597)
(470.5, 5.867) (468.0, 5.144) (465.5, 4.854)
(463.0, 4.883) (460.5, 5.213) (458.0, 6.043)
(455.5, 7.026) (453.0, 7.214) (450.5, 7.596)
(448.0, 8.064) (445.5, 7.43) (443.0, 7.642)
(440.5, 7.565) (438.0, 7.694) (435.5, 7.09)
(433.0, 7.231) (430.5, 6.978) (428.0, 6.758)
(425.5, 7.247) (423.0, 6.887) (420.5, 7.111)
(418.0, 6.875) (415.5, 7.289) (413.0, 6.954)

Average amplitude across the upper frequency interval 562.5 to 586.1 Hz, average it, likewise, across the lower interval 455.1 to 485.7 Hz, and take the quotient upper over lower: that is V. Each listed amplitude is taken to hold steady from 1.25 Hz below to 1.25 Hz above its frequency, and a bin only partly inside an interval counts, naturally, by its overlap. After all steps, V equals 1.6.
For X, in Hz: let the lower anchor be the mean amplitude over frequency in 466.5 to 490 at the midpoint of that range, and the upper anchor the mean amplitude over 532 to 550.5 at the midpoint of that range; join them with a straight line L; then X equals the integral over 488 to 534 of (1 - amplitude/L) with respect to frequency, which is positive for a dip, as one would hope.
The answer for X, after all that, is 9.5 Hz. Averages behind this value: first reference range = 7.64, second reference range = 9.68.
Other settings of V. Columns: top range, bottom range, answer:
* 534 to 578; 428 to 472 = 1.54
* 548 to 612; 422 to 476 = 1.62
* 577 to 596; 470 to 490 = 1.39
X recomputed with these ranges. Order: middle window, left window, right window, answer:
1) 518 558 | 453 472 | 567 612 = 2.07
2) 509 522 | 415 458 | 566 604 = 5.44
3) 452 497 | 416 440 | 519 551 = 2.19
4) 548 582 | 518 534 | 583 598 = -4.50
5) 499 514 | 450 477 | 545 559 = 3.34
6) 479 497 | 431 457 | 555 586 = -0.73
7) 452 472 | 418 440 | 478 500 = 5.60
